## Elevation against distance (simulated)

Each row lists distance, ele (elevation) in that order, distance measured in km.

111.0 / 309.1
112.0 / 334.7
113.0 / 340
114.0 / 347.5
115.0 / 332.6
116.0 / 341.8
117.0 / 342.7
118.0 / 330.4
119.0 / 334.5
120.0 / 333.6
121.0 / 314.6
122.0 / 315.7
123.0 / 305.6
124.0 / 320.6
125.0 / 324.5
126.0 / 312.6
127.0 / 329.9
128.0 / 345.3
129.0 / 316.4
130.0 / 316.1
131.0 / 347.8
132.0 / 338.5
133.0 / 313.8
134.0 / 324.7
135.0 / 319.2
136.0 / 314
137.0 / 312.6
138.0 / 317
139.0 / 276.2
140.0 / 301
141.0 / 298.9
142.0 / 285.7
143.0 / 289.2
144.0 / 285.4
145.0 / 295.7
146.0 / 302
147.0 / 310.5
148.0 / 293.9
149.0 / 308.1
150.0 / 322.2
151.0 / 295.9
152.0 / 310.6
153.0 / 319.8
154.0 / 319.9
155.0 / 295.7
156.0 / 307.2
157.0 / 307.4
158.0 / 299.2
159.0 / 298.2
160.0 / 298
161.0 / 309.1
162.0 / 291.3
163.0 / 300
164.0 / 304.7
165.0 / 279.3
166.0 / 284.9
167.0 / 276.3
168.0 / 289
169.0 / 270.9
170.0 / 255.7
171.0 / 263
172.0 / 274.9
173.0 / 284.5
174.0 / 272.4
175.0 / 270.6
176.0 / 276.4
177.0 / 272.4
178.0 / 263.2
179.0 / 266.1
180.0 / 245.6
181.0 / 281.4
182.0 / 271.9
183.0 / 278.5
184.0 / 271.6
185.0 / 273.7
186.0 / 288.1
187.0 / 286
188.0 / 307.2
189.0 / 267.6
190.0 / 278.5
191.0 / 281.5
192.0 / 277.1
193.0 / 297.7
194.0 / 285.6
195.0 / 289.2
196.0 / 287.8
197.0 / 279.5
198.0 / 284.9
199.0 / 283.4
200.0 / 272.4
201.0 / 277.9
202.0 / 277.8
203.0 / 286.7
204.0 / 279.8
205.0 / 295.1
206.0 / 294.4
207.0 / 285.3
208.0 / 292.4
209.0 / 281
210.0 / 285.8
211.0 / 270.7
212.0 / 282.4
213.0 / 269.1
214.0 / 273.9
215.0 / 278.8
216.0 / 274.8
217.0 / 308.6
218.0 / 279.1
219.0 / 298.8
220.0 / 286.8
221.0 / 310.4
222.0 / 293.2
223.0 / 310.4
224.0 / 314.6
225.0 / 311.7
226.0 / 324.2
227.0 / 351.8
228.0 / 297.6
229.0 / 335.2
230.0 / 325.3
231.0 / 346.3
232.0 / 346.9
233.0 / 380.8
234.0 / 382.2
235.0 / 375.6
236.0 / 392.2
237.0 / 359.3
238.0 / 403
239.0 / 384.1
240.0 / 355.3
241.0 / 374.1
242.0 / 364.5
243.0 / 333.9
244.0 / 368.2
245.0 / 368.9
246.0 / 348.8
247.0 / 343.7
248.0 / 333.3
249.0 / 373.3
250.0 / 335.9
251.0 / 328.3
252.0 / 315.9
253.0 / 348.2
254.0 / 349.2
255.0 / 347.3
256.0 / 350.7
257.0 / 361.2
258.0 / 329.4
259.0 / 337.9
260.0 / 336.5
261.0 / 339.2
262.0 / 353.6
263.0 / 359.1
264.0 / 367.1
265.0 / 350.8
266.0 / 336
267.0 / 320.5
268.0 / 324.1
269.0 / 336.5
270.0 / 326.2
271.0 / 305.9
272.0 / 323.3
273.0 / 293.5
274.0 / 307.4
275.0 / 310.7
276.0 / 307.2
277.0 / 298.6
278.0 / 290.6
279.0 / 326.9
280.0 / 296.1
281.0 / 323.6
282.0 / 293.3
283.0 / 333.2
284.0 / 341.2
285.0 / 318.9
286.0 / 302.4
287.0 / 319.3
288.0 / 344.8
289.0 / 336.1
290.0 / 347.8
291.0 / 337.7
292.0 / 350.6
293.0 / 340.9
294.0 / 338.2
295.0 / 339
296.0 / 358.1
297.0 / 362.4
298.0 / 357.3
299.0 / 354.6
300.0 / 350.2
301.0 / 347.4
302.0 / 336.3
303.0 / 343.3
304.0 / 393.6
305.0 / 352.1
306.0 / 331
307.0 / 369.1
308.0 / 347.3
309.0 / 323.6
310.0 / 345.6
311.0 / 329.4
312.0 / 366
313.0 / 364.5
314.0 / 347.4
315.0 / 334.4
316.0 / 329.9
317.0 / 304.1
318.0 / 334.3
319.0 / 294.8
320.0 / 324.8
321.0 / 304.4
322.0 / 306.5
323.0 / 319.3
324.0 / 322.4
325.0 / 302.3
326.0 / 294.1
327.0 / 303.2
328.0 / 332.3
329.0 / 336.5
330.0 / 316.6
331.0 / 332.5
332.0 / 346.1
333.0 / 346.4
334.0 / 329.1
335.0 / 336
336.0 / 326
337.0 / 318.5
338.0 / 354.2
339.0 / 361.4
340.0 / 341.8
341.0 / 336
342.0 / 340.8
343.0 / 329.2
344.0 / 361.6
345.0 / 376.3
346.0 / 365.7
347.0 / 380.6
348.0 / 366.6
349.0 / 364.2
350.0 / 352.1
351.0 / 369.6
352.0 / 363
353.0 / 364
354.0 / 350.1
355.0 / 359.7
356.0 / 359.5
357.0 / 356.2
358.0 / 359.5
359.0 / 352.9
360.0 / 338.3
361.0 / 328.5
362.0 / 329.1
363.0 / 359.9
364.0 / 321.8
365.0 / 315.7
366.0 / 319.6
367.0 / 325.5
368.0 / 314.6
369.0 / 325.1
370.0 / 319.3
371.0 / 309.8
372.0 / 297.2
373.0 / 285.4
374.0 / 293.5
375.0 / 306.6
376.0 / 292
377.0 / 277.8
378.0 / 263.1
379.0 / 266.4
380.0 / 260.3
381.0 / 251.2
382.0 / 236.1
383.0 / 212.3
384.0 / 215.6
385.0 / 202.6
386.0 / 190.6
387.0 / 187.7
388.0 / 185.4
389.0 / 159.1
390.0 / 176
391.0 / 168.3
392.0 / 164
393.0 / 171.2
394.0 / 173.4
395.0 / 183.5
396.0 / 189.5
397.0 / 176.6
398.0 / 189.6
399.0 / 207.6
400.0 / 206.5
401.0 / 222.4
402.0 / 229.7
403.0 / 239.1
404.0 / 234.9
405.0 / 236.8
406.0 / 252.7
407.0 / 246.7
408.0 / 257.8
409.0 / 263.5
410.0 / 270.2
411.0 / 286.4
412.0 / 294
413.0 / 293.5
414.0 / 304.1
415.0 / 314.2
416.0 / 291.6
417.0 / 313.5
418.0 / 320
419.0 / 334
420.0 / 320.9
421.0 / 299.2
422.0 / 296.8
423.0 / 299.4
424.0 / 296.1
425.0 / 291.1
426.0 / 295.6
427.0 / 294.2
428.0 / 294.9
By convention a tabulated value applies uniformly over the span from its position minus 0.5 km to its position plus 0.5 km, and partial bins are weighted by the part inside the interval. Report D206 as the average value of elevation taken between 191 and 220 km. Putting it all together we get 284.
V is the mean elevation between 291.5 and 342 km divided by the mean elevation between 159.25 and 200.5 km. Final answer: 1.20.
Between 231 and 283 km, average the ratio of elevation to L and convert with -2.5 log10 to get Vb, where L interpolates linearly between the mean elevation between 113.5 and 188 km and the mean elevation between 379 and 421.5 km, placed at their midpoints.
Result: -0.24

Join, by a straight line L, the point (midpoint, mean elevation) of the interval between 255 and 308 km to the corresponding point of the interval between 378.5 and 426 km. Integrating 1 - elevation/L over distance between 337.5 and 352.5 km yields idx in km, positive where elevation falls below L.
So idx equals -3.7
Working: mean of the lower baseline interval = 335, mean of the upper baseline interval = 243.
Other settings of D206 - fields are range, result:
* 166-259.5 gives 308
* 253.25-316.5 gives 336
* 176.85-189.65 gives 275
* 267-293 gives 320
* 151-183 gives 286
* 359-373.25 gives 322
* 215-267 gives 340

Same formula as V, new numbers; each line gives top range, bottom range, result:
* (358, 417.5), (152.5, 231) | 0.90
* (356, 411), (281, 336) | 0.77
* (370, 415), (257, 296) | 0.72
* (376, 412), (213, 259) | 0.66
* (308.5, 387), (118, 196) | 1.08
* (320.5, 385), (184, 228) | 1.12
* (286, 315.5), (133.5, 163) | 1.14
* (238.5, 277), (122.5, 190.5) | 1.15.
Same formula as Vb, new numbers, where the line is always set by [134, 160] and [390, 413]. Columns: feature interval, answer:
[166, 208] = 0.045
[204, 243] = -0.152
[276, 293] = -0.237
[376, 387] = -0.044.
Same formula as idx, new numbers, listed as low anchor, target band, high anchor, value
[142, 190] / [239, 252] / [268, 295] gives -1.72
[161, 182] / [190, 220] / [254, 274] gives 1.46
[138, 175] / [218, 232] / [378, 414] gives -2.18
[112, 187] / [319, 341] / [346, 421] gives -3.29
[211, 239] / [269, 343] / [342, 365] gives 2.45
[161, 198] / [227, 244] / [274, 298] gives -3.08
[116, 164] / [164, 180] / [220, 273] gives 2.38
